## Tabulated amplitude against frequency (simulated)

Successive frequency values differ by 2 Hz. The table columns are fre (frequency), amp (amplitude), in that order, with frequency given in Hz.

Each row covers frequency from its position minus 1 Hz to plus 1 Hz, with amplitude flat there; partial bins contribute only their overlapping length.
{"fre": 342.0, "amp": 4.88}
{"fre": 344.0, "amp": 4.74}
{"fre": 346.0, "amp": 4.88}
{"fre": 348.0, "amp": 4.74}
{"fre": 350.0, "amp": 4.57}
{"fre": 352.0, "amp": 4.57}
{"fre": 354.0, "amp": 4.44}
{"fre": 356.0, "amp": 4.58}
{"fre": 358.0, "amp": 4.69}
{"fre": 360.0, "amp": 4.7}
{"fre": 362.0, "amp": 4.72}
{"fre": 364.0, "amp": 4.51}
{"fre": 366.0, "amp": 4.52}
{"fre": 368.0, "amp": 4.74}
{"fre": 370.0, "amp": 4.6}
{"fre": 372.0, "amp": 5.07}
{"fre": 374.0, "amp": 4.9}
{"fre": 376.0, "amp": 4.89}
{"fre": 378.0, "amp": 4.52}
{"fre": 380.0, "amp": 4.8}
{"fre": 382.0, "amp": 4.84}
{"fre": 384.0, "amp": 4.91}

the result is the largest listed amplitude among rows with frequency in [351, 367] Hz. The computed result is 4.72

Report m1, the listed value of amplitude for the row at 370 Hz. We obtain 4.6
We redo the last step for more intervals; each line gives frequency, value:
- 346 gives 4.88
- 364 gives 4.51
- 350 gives 4.57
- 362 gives 4.72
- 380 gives 4.8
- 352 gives 4.57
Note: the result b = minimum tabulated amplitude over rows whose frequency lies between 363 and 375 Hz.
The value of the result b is 4.51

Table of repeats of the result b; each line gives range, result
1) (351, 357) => 4.44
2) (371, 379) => 4.52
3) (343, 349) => 4.74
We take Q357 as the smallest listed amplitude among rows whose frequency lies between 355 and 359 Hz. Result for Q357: 4.58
